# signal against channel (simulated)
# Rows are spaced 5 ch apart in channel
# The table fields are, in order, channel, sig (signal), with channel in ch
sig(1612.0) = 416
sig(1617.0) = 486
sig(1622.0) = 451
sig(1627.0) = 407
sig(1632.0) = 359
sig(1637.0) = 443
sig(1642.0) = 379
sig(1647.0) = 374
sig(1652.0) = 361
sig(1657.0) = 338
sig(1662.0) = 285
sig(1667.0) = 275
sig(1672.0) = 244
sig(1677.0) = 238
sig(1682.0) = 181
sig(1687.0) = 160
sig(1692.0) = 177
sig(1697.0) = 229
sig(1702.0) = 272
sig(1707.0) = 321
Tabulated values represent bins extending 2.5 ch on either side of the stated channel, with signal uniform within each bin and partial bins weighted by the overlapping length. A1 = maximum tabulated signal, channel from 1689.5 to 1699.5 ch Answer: 229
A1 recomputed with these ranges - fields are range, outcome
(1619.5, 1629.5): 451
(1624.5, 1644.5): 443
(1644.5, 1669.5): 374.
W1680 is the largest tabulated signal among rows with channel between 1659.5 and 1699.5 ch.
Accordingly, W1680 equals 285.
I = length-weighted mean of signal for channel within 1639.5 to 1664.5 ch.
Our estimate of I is 347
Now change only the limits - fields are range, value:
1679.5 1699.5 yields 187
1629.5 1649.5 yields 389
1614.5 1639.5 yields 429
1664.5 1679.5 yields 252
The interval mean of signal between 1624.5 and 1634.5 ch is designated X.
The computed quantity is 383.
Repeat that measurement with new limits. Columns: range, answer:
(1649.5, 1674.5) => 301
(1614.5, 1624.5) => 468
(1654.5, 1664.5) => 312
